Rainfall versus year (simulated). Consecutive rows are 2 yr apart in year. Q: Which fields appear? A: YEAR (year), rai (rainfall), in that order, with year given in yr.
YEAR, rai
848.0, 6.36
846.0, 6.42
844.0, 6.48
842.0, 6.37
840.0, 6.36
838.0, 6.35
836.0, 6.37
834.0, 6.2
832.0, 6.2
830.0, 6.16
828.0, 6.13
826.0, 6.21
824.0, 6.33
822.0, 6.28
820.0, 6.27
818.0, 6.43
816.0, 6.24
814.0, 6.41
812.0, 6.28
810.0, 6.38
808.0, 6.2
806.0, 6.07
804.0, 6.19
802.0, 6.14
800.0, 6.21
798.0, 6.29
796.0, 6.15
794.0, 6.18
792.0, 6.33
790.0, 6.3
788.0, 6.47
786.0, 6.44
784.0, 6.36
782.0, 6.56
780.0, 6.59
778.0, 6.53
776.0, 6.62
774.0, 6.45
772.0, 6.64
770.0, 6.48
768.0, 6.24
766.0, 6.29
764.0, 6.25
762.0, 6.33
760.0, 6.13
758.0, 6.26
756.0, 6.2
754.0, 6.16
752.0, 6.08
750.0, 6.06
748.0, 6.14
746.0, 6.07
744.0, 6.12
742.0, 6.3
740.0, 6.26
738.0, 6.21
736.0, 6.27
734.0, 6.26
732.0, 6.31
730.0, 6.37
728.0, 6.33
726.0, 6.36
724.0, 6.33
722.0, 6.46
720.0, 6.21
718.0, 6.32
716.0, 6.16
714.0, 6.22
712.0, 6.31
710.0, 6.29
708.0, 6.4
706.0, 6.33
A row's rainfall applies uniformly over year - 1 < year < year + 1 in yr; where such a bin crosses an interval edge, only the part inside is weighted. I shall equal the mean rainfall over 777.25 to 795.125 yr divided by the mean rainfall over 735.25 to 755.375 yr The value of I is 1.0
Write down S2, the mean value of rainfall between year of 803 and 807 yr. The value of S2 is 6.13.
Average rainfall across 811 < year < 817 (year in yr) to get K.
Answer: 6.31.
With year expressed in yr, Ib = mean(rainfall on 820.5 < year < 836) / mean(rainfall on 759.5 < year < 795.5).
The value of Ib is 1.0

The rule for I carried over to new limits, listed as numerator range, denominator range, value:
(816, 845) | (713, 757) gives 1.01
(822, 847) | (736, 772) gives 1.01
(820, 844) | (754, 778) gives 0.99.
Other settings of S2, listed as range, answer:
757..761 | 6.2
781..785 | 6.46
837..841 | 6.36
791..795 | 6.25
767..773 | 6.45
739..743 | 6.28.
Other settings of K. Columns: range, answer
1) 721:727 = 6.38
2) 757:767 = 6.25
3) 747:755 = 6.11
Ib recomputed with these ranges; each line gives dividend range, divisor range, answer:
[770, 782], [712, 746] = 1.05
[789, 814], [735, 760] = 1.01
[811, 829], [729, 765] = 1.01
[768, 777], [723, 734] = 1.03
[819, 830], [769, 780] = 0.95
